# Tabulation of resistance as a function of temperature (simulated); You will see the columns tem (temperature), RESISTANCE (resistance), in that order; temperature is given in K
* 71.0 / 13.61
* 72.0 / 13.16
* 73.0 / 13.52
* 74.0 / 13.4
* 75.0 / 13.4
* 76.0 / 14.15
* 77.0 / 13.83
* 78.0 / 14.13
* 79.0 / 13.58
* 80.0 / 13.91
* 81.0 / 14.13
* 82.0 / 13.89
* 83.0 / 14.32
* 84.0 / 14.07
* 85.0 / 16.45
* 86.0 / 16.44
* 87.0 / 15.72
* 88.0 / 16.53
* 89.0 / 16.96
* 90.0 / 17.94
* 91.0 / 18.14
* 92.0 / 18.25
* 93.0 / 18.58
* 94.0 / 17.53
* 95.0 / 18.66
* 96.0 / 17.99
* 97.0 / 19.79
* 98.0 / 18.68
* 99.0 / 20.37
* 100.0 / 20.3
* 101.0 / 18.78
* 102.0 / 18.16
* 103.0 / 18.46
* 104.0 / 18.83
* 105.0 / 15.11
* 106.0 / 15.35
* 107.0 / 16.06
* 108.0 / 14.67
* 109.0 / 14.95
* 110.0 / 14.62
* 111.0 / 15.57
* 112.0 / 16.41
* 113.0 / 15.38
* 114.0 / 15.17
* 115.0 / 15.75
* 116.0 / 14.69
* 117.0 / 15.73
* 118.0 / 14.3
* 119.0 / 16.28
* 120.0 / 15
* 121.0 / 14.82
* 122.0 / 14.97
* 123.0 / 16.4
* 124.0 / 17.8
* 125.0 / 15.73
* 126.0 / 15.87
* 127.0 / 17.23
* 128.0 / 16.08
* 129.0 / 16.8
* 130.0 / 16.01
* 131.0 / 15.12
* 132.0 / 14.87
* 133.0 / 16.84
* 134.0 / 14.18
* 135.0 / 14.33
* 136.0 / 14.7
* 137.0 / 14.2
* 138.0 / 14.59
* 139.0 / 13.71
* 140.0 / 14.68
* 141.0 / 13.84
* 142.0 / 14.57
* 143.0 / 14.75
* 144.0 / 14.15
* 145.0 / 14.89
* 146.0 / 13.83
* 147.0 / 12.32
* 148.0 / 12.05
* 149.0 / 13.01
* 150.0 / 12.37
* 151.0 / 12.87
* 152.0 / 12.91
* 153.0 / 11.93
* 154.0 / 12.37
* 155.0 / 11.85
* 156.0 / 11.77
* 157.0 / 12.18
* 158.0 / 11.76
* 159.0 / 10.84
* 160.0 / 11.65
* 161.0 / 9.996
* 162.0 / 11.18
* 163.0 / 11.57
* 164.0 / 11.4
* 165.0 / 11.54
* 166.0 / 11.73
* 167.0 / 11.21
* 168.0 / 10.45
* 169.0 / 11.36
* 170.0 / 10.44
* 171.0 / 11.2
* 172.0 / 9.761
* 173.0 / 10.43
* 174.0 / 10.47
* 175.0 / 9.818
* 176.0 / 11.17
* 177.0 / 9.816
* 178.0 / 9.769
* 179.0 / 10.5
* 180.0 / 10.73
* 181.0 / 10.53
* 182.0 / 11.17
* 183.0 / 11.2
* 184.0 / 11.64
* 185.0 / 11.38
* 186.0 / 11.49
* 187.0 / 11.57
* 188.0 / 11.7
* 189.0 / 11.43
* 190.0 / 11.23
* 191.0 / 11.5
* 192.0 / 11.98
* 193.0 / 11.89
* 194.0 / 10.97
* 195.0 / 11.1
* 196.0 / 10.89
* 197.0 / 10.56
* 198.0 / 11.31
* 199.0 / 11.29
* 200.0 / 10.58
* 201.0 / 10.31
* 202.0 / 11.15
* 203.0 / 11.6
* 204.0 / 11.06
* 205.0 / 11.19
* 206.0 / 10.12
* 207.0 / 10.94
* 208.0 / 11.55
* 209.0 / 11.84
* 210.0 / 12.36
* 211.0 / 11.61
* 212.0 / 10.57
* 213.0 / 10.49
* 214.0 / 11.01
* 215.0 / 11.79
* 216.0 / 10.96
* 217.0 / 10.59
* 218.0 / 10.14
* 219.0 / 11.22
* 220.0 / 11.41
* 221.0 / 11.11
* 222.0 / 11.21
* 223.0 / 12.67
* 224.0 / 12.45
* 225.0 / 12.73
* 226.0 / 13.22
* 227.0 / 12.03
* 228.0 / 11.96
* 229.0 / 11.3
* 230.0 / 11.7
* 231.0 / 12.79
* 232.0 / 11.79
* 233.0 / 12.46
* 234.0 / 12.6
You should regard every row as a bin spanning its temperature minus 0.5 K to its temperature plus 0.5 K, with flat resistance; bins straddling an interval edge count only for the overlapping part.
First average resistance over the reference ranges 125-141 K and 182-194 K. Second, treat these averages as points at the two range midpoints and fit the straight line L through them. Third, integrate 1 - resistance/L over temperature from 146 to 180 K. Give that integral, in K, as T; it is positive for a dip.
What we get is 4.8 K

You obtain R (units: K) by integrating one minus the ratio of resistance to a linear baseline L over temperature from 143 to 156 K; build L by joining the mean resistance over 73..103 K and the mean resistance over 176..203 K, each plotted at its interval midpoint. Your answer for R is 0.3 K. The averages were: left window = 16.5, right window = 11.1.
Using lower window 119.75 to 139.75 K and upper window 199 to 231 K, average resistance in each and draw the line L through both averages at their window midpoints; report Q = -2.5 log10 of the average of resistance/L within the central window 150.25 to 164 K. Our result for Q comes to 0.20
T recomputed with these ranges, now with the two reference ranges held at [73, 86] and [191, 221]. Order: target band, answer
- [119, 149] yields -4.9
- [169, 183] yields 1.6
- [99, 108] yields -2.7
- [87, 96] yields -2.5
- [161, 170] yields 0.7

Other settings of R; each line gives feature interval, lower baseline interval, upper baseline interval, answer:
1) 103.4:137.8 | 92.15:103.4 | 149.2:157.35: 1.1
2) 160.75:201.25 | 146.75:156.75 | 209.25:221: 2.7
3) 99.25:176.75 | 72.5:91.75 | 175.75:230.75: -3.7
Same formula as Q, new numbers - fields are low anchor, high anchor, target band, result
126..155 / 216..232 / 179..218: 0.122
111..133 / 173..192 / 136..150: 0.018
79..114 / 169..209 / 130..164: 0.032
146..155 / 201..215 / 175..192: 0.067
